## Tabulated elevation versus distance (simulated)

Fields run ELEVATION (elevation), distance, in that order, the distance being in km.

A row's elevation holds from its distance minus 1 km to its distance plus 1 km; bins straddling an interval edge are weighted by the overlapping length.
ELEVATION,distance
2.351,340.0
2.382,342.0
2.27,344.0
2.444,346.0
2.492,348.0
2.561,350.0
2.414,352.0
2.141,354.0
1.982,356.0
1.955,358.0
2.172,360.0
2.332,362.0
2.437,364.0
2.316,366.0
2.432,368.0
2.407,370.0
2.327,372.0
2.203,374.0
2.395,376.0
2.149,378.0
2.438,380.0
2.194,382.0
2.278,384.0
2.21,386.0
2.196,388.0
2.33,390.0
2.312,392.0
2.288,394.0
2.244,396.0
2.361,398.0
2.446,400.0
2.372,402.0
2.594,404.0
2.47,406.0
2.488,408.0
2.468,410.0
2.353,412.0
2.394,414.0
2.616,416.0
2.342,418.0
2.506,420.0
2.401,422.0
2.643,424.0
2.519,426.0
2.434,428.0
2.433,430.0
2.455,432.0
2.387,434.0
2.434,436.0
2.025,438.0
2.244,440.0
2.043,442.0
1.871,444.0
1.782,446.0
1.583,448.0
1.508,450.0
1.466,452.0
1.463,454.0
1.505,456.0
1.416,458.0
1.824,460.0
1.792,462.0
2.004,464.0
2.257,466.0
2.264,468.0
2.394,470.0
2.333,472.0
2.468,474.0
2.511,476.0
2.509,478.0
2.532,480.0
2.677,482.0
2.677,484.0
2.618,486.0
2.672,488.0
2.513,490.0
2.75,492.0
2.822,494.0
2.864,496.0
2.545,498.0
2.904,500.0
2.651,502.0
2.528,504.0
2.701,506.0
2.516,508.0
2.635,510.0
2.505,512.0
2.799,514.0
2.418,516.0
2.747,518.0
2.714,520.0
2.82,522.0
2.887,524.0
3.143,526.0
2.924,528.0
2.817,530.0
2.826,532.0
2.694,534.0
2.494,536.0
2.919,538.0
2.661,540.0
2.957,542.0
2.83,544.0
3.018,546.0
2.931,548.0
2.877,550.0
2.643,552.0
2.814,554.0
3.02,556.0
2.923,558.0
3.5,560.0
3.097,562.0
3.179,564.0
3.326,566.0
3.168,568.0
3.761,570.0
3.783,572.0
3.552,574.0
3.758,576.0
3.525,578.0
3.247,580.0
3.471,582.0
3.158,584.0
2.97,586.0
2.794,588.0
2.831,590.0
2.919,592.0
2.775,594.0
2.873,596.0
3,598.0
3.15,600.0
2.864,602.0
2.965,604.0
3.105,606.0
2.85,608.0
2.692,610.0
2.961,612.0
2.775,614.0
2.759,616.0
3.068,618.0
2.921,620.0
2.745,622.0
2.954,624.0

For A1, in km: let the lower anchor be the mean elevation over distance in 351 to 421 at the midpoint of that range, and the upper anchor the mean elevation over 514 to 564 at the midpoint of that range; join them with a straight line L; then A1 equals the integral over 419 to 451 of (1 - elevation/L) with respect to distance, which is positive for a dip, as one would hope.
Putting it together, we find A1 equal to 3.75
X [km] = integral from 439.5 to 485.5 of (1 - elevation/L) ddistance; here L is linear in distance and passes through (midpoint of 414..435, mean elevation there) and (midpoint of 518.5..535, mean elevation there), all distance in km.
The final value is 9.9 km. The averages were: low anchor 2.47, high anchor 2.85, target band 2.05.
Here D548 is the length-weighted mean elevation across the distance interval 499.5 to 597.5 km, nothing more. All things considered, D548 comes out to 2.96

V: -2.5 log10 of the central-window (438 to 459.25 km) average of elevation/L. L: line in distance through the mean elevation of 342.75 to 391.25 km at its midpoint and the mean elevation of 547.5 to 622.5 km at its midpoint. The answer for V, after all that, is 0.45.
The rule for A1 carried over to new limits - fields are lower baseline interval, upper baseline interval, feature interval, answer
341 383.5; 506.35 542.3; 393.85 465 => 8.9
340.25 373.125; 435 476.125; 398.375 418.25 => -3.1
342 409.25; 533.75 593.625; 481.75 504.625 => 1.0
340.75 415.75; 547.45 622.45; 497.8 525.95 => 1.3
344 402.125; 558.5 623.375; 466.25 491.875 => 1.7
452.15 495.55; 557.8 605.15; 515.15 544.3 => -0.4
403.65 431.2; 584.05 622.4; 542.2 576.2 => -4.4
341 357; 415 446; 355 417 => 0.2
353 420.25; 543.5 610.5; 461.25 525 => 4.6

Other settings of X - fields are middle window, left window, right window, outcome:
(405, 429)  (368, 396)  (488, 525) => -0.7 km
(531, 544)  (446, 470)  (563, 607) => -0.5 km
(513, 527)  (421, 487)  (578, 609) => -1.2 km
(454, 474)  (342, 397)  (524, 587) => 5.4 km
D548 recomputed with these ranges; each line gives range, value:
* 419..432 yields 2.49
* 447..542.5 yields 2.46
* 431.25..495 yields 2.18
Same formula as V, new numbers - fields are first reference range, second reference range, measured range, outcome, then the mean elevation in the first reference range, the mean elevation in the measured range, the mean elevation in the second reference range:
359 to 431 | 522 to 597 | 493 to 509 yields 0.047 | 2.38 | 2.69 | 3.05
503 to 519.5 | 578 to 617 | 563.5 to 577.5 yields -0.225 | 2.61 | 3.52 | 2.97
